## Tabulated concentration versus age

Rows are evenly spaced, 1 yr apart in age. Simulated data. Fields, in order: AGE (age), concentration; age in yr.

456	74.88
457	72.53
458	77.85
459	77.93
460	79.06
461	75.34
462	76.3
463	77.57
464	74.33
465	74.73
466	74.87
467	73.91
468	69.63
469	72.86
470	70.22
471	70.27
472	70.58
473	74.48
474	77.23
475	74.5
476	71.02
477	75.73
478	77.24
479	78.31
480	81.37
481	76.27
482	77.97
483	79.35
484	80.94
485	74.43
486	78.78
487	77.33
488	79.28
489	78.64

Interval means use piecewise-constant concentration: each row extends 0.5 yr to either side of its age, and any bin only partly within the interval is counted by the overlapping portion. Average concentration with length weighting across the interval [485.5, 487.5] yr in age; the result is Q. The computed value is 78.1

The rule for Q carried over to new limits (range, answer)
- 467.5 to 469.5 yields 71.2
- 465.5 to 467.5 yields 74.4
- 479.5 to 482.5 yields 78.5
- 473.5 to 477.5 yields 74.6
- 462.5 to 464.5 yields 75.9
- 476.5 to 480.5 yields 78.2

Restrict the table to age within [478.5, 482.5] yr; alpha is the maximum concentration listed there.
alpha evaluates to 81.37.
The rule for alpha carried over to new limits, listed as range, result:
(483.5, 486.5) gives 80.94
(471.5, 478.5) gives 77.24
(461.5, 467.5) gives 77.57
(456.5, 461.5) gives 79.06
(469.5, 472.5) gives 70.58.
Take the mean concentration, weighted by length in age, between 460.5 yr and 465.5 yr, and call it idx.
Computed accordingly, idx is 75.7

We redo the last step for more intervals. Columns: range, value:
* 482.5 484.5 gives 80.1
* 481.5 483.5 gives 78.7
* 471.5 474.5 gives 74.1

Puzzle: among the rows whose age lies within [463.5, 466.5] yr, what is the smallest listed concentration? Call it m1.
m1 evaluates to 74.33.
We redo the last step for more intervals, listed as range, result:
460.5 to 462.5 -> 75.34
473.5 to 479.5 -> 71.02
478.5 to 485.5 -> 74.43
